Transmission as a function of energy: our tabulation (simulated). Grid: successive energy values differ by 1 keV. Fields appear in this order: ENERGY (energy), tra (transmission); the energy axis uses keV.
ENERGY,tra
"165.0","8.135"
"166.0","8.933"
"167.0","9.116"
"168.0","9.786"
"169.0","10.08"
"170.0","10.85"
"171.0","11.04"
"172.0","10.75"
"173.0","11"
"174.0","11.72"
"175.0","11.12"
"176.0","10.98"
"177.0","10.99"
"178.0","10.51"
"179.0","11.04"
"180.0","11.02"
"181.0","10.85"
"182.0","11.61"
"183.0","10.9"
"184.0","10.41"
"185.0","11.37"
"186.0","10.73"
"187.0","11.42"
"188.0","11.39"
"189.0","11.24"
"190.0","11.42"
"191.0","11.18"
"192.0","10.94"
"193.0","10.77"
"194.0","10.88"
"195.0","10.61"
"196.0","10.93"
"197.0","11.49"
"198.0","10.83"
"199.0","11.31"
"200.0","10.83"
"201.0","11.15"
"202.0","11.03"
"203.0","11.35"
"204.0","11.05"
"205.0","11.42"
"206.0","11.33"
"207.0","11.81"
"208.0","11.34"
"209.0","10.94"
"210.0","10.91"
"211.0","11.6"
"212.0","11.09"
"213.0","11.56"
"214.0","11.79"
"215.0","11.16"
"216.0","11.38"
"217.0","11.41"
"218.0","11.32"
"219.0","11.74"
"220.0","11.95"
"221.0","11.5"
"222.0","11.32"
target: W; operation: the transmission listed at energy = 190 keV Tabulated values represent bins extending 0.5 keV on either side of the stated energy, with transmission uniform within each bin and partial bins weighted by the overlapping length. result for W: 11.42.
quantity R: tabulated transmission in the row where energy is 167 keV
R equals 9.116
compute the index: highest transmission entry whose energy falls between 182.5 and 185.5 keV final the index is 11.37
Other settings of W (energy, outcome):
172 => 10.75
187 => 11.42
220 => 11.95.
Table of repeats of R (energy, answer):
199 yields 11.31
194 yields 10.88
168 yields 9.786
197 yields 11.49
